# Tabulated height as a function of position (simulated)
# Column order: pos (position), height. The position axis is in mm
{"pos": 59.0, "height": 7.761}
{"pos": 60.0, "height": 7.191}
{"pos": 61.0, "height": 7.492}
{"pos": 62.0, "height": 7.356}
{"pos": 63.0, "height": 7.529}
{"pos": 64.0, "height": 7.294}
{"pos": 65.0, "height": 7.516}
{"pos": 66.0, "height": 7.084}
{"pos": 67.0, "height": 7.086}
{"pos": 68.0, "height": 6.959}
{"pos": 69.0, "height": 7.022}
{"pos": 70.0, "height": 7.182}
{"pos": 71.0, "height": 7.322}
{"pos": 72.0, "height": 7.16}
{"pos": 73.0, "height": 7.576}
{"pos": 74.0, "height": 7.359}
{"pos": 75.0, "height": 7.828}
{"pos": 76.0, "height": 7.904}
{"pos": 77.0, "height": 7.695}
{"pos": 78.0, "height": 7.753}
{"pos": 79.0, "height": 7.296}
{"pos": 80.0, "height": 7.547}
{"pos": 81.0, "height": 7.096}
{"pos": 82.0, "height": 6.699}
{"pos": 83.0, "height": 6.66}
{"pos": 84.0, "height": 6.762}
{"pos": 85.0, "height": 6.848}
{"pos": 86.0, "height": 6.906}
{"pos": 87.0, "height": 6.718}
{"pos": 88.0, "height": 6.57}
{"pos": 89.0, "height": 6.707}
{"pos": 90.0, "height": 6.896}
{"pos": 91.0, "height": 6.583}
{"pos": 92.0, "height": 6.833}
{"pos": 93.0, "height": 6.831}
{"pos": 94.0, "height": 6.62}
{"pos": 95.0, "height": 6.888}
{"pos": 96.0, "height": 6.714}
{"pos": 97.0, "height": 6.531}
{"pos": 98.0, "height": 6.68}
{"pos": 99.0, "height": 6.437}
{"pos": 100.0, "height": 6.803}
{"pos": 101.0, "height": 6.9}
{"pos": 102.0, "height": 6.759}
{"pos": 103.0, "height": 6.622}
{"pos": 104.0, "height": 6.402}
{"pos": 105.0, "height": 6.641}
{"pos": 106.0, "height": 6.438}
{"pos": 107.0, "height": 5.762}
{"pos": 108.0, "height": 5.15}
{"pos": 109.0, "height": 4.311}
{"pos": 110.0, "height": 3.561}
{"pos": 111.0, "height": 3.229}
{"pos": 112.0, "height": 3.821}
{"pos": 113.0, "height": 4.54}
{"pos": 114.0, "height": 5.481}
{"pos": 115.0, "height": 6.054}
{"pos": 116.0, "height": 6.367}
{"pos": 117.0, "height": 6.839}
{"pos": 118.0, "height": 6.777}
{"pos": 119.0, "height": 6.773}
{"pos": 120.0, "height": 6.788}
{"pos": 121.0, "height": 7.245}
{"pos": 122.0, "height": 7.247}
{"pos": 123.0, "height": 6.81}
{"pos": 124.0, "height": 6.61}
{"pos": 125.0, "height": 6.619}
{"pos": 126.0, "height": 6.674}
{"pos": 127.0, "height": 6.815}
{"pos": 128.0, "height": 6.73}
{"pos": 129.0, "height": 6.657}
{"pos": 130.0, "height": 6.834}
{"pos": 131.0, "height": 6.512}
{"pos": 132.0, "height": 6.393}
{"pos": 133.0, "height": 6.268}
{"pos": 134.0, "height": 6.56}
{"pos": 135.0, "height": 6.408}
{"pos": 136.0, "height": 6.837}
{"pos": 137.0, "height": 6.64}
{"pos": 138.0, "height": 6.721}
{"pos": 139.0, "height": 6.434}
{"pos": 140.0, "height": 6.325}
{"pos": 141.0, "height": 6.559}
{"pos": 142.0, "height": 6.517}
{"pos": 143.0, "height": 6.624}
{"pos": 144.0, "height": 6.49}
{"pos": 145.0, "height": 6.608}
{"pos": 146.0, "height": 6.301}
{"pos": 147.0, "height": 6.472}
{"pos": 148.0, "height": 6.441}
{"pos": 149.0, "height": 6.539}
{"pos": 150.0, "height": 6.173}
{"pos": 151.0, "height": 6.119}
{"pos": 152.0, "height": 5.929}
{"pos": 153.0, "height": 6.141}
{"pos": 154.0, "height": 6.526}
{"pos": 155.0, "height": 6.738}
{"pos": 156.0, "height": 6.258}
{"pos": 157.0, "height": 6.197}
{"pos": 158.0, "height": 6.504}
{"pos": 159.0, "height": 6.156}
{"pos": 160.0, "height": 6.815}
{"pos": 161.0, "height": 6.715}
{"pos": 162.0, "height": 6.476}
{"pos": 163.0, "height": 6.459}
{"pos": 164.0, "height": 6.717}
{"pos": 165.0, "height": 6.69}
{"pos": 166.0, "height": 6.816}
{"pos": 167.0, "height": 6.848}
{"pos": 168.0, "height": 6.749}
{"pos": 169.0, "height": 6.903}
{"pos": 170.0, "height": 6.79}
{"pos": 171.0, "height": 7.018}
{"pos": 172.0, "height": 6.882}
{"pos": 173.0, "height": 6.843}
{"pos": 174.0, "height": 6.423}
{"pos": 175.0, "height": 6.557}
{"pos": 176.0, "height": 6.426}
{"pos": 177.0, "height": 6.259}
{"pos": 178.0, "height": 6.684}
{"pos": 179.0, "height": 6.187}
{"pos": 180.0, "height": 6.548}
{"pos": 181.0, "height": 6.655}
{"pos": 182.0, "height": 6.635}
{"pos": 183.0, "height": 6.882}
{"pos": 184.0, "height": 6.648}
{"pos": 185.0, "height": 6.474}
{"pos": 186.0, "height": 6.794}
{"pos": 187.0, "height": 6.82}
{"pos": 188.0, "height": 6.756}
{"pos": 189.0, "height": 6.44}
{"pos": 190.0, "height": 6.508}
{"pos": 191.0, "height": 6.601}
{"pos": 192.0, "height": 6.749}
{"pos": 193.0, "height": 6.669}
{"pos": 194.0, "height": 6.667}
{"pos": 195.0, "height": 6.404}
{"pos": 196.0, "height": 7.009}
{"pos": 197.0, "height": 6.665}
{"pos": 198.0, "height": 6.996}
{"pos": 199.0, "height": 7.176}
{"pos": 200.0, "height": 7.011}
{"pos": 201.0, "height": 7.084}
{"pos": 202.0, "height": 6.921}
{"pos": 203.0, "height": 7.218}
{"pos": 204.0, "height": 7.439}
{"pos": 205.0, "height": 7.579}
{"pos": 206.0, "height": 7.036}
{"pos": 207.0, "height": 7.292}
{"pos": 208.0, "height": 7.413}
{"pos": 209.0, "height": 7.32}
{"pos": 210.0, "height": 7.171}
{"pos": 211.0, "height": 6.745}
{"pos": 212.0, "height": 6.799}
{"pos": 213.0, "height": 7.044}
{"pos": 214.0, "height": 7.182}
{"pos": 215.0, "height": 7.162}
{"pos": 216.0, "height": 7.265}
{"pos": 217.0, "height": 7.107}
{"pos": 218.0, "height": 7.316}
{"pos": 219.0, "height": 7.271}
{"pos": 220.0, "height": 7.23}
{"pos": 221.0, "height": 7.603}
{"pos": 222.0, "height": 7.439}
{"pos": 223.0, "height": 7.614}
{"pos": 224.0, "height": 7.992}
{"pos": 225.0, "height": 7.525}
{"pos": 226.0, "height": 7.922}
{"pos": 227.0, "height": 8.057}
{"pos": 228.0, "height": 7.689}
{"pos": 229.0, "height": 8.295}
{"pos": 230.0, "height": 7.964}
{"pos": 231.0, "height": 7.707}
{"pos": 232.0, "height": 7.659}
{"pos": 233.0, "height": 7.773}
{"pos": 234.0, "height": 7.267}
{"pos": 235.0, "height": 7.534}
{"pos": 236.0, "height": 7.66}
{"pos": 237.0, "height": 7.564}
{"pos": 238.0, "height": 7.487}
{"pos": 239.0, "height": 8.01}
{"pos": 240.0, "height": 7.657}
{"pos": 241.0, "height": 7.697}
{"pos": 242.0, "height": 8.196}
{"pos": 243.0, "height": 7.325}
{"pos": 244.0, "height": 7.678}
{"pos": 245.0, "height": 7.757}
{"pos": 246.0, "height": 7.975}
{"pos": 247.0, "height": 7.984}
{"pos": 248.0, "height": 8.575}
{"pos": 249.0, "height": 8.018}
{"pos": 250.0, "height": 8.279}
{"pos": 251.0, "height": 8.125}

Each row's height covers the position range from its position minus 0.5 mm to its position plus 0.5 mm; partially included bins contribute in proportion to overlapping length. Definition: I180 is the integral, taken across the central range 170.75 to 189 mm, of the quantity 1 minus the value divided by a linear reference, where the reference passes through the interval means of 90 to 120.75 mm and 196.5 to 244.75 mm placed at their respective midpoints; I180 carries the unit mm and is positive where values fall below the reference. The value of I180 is 0.9 mm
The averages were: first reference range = 6.09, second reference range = 7.43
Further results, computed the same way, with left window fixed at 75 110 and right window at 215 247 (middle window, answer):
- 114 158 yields 2.8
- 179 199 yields 1.8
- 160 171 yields 0.7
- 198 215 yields 0.8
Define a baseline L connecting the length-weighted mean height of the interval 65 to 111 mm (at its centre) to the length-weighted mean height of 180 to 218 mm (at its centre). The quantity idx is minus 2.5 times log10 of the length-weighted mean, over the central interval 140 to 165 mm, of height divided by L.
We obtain 0.07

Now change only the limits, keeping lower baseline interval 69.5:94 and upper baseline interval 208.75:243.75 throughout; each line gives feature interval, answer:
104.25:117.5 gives 0.338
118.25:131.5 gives 0.068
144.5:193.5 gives 0.124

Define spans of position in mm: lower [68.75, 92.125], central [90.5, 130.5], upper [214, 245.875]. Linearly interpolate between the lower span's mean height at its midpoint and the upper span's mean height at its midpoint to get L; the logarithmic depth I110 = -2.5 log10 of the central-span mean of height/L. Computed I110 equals 0.16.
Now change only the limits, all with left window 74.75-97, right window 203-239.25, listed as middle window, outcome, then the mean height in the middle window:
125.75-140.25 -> 0.09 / 6.59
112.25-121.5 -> 0.14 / 6.25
